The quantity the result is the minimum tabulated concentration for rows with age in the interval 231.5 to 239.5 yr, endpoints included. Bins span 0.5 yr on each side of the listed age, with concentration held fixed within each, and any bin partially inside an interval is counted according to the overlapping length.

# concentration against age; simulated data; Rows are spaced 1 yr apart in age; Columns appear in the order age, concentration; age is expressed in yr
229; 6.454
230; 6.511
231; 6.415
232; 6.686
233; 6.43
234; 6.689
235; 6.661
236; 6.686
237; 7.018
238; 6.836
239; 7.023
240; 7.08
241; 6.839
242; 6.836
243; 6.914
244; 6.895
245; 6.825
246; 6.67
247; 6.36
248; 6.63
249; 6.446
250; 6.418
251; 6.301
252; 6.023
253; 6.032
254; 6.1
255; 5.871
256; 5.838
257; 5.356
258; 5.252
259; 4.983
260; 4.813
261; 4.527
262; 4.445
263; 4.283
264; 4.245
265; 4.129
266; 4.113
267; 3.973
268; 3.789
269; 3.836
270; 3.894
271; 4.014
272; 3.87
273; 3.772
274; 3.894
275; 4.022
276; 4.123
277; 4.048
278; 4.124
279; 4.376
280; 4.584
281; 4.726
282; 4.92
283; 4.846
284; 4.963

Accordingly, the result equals 6.43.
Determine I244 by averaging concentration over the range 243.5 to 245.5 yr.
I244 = 6.86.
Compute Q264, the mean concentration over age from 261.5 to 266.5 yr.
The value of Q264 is 4.24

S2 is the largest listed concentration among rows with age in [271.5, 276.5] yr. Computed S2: 4.123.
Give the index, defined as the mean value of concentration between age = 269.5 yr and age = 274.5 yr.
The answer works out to 3.89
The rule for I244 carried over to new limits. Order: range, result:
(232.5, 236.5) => 6.62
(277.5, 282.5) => 4.55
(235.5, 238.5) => 6.85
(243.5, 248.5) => 6.68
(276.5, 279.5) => 4.18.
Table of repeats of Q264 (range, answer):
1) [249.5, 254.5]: 6.17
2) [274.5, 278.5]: 4.08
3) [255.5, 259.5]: 5.36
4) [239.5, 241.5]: 6.96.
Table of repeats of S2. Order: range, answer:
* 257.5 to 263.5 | 5.252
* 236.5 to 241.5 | 7.08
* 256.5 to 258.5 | 5.356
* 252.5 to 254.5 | 6.1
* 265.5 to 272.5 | 4.113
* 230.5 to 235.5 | 6.689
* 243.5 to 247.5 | 6.895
